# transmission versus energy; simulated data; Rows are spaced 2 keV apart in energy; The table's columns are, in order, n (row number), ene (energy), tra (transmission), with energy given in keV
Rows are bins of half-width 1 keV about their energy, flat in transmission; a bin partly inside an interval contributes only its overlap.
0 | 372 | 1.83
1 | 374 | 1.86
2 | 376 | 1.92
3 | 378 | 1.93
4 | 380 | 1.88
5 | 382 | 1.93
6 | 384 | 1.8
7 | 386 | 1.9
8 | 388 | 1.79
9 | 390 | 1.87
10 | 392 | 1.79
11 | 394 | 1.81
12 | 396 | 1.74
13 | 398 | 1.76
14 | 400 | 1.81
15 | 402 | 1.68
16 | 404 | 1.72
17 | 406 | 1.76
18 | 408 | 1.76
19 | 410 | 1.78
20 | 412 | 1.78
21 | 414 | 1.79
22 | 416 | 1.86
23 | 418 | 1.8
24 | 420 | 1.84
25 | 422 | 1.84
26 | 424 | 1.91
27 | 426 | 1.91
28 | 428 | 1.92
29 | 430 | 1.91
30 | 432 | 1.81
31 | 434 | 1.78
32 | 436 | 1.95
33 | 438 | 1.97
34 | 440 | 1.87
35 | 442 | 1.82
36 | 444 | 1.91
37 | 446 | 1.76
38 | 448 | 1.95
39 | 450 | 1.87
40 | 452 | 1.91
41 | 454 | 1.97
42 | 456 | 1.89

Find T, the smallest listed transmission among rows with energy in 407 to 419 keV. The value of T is 1.76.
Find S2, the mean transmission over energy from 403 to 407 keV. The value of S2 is 1.74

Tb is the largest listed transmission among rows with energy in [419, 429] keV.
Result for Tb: 1.92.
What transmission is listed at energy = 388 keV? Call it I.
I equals 1.79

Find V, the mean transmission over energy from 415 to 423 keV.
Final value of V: 1.83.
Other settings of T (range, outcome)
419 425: 1.84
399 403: 1.68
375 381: 1.88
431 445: 1.78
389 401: 1.74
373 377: 1.86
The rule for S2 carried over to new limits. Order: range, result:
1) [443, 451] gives 1.87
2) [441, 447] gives 1.83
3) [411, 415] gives 1.79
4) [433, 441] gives 1.89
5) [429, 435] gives 1.83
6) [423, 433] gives 1.89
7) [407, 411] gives 1.77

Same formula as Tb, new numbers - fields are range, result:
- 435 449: 1.97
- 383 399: 1.9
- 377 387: 1.93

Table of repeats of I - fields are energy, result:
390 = 1.87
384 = 1.8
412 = 1.78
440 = 1.87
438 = 1.97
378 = 1.93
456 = 1.89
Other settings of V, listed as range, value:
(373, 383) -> 1.9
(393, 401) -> 1.78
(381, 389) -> 1.85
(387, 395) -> 1.81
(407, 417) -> 1.79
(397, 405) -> 1.74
